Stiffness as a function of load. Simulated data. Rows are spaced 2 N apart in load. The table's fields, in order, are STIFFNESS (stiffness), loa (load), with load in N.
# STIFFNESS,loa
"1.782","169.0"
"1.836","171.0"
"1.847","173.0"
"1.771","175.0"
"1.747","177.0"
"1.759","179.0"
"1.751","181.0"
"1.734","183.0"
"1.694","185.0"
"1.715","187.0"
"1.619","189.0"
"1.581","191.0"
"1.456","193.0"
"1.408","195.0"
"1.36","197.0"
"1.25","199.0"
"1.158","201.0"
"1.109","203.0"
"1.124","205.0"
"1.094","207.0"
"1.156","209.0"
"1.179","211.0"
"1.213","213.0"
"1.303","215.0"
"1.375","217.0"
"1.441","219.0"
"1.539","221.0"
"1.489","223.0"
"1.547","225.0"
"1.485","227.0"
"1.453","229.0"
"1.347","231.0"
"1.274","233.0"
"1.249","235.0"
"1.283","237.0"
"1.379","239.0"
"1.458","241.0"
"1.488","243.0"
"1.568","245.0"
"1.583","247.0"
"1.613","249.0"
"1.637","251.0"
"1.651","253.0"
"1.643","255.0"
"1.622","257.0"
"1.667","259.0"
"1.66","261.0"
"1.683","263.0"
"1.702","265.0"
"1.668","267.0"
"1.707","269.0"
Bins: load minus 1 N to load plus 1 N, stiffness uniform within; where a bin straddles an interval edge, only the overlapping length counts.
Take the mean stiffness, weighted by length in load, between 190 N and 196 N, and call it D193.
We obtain 1.48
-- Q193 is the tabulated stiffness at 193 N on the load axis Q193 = 1.456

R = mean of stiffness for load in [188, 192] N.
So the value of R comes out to 1.6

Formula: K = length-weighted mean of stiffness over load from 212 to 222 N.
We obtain 1.37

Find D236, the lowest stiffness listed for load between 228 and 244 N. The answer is 1.249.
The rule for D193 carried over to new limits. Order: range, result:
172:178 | 1.79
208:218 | 1.25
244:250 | 1.59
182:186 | 1.71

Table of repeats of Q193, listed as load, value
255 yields 1.643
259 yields 1.667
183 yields 1.734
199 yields 1.25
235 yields 1.249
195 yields 1.408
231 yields 1.347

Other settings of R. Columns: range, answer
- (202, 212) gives 1.13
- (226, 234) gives 1.39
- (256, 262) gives 1.65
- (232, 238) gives 1.27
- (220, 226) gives 1.53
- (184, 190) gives 1.68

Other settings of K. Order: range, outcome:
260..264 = 1.67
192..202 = 1.33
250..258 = 1.64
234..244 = 1.37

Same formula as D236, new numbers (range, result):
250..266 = 1.622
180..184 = 1.734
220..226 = 1.489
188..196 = 1.408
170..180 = 1.747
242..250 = 1.488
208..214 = 1.156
